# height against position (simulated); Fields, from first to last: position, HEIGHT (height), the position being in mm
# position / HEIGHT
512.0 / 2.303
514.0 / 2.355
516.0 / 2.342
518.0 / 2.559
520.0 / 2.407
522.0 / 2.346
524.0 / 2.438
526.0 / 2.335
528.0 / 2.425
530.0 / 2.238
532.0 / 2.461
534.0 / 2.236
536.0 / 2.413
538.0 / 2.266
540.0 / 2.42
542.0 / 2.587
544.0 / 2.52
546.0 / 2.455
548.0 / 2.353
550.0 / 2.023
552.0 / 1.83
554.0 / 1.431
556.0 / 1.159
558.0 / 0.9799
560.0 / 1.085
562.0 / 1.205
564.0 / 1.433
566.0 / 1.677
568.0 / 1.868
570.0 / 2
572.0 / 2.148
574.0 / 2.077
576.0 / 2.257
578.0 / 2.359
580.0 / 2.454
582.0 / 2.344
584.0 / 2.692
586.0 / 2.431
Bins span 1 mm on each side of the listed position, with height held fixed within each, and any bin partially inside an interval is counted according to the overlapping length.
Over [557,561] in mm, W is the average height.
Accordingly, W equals 1.03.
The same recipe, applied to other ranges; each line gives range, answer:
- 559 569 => 1.45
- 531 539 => 2.34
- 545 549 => 2.4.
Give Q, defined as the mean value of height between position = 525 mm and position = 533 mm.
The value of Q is 2.36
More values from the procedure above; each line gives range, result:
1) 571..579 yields 2.21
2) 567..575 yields 2.02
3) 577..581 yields 2.41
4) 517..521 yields 2.48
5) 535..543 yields 2.42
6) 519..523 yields 2.38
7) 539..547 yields 2.5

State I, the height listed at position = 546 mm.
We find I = 2.455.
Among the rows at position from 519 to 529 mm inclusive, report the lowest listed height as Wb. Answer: 2.335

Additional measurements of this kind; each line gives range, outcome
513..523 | 2.342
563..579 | 1.433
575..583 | 2.257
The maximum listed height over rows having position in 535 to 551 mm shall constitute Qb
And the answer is 2.587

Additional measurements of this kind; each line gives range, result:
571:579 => 2.359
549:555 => 2.023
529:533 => 2.461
